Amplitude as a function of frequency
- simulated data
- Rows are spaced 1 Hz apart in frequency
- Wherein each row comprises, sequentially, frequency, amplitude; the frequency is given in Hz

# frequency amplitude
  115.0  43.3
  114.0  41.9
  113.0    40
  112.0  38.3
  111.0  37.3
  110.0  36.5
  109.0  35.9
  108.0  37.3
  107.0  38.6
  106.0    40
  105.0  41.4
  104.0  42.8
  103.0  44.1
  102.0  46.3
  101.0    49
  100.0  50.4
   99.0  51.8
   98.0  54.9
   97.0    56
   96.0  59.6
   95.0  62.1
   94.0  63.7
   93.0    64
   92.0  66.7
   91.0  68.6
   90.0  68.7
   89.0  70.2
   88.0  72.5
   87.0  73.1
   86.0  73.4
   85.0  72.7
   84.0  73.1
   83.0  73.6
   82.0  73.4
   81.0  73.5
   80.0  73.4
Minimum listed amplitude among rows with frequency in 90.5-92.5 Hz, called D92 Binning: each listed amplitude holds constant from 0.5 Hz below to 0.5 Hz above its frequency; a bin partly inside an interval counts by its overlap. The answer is 66.7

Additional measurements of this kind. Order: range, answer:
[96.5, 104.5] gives 42.8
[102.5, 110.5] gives 35.9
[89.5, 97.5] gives 56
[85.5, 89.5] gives 70.2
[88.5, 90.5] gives 68.7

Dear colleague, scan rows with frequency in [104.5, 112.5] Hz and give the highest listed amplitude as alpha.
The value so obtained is 41.4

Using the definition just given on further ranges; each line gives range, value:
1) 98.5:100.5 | 51.8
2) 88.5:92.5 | 70.2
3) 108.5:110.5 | 36.5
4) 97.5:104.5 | 54.9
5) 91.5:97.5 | 66.7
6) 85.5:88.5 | 73.4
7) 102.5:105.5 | 44.1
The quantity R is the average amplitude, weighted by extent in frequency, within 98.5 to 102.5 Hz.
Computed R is 49.4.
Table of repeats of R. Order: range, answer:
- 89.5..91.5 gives 68.7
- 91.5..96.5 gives 63.2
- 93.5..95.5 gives 62.9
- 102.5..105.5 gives 42.8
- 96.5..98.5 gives 55.5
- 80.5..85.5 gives 73.3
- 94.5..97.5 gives 59.2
